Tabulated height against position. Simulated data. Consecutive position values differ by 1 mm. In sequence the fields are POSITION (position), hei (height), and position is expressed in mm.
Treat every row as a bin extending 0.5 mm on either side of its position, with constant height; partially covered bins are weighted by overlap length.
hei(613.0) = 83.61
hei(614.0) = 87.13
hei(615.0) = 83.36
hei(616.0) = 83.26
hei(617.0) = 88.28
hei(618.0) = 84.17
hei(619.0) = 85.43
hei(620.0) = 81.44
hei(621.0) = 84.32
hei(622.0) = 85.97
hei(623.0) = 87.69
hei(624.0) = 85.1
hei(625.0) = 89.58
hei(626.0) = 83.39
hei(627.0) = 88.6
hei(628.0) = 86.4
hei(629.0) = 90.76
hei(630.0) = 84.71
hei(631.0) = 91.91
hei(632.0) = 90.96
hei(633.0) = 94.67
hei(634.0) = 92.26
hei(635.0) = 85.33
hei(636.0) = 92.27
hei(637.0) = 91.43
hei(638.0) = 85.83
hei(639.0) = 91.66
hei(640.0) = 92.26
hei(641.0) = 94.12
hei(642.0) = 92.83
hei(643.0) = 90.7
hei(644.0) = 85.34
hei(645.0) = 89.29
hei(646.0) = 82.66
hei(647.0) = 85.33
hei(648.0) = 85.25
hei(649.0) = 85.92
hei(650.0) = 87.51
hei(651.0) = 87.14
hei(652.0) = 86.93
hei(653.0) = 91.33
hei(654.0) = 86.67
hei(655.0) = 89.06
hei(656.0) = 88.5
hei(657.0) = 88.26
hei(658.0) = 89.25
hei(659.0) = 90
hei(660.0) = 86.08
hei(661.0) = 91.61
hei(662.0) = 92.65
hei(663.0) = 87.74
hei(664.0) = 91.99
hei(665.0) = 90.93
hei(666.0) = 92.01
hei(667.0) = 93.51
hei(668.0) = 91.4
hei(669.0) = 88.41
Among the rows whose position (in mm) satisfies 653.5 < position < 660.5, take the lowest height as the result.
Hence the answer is 86.08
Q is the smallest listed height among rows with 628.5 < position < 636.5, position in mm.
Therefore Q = 84.71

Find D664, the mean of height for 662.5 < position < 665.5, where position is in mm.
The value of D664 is 90.2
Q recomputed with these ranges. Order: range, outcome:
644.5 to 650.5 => 82.66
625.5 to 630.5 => 83.39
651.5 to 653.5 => 86.93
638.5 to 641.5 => 91.66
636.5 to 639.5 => 85.83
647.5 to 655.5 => 85.25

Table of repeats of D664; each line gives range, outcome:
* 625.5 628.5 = 86.1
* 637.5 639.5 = 88.7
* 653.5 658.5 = 88.3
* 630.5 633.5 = 92.5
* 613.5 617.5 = 85.5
